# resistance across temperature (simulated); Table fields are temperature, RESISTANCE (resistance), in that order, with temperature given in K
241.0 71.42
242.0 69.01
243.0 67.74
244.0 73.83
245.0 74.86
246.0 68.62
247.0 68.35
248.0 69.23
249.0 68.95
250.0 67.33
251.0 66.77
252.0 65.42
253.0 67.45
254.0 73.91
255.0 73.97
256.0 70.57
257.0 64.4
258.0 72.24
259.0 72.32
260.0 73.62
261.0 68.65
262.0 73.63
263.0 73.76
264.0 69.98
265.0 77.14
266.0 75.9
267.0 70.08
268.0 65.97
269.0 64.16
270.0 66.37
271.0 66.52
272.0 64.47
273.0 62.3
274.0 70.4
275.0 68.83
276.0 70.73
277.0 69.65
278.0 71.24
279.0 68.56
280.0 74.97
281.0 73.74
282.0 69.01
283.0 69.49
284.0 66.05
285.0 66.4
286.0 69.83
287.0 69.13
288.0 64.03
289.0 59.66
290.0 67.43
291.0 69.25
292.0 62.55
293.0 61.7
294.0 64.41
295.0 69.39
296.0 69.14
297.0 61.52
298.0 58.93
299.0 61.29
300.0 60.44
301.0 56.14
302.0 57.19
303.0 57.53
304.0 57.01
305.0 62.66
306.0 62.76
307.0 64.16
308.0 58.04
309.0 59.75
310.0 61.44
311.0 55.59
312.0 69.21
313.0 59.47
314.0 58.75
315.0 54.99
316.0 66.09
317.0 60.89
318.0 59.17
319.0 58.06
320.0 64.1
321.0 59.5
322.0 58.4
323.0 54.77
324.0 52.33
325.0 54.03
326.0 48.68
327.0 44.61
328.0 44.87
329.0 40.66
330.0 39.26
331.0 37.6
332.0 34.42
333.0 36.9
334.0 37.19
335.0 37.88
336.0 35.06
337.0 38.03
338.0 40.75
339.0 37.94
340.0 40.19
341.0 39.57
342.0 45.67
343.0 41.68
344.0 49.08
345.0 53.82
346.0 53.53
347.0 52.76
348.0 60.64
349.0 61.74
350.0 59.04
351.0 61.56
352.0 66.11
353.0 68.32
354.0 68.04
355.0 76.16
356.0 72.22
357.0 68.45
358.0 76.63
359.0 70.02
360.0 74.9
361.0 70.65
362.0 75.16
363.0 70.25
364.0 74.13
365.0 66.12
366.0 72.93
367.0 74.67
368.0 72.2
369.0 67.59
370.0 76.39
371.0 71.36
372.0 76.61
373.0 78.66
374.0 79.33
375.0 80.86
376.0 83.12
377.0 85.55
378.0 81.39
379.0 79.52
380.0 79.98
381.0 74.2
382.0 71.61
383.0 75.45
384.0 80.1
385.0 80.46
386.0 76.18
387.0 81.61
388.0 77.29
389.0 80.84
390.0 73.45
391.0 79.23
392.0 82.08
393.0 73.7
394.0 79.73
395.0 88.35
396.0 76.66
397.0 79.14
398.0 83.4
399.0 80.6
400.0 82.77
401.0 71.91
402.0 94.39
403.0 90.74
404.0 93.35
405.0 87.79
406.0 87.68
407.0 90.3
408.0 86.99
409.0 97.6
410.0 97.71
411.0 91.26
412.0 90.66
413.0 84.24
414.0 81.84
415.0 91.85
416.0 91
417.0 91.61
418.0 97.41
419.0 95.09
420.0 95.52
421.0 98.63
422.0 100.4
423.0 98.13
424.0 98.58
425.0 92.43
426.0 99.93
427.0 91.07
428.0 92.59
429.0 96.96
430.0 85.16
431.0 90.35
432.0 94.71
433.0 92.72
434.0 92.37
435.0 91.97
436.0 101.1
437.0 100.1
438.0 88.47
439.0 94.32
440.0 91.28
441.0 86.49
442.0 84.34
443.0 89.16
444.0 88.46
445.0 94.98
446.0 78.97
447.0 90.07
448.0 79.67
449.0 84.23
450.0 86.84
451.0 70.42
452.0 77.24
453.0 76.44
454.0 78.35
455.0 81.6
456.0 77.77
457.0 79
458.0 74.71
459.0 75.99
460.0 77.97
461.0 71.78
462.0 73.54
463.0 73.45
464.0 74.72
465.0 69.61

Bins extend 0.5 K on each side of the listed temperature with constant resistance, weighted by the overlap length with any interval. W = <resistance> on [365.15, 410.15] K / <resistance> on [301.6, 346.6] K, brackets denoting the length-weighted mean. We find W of 1.6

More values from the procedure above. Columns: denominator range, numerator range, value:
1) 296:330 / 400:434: 1.60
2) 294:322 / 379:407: 1.33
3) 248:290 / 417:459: 1.29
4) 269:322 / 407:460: 1.39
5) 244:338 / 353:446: 1.35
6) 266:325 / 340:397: 1.11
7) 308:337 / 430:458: 1.68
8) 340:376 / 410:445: 1.40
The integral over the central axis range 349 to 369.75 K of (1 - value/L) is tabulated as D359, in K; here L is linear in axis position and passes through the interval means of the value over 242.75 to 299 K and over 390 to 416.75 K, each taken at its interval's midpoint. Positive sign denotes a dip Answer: 2.58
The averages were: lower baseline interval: 68.6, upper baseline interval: 85.8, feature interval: 70.1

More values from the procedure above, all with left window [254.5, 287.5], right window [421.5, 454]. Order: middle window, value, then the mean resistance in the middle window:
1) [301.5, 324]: 4.51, 59.8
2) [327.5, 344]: 8.10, 39.5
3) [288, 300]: 1.42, 64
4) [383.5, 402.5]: 0.98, 80.1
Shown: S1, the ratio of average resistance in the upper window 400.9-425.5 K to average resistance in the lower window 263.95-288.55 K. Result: 1.34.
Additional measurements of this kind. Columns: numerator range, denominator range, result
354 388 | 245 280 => 1.08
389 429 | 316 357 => 1.72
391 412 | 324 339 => 2.09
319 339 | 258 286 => 0.65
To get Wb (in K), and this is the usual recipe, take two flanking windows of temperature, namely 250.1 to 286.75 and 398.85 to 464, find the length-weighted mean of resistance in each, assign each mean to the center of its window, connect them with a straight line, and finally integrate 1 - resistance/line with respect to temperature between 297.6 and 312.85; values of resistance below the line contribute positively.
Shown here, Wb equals 2.8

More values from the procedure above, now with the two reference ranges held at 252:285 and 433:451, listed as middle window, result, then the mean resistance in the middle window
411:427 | -1.30 K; 93.7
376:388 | 0.53 K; 78.9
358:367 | 0.91 K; 72.2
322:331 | 3.40 K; 47.5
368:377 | 0.49 K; 77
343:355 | 2.95 K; 59.5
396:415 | -0.47 K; 87.2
